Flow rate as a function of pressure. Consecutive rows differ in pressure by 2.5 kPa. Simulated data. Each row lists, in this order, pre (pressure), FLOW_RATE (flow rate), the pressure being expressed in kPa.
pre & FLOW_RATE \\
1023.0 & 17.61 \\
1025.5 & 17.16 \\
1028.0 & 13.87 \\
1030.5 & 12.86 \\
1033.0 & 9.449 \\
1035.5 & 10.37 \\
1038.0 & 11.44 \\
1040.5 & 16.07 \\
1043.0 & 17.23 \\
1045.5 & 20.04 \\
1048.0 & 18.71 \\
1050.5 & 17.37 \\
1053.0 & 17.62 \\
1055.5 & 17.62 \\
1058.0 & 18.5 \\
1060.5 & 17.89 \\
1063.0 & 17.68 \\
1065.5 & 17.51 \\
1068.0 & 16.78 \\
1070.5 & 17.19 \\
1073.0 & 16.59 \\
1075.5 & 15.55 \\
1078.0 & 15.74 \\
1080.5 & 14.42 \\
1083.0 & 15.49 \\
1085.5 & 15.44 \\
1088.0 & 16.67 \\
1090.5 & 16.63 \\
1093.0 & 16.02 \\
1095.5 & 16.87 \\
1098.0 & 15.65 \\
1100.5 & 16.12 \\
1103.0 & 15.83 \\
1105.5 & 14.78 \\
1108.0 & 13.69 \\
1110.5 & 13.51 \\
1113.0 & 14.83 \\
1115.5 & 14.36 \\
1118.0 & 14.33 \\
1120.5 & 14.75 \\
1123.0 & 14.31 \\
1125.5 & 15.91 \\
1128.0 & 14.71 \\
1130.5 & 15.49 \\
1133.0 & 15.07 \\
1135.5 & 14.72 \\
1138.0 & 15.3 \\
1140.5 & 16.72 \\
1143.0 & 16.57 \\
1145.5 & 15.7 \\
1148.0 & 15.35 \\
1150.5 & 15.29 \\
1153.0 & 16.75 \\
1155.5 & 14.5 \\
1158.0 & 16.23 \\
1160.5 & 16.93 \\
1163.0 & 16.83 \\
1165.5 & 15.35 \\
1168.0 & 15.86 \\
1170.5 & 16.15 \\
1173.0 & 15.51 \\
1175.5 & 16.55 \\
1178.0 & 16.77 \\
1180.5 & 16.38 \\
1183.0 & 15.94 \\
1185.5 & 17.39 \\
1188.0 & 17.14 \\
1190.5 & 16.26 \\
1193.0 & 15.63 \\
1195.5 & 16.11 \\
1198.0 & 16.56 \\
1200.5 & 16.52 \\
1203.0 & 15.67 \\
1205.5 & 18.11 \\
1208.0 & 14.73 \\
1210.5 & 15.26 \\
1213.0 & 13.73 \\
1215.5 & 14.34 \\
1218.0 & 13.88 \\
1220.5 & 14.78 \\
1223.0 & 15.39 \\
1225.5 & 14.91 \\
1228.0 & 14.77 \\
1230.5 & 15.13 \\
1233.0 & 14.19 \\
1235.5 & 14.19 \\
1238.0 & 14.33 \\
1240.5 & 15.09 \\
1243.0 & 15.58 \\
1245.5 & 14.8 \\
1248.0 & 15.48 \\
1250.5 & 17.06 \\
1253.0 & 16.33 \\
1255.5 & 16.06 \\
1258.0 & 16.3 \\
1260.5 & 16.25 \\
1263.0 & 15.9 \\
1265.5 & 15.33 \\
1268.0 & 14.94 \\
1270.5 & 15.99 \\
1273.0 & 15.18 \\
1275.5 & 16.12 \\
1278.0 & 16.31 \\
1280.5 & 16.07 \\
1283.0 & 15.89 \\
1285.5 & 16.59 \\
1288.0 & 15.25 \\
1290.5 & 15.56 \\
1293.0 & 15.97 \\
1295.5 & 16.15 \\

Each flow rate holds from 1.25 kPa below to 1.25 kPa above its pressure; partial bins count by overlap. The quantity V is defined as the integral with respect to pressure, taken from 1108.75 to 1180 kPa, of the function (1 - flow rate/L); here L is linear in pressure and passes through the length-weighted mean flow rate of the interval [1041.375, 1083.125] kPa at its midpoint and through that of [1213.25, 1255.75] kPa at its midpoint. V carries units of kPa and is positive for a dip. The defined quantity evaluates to 2.8 kPa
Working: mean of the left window 17.2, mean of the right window 15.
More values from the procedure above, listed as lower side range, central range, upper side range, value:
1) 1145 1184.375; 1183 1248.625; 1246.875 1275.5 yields 2.3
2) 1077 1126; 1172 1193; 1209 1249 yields -2.1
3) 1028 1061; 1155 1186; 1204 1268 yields -1.6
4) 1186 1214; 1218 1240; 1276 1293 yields 1.8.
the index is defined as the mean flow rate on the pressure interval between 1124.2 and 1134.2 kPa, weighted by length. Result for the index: 15.3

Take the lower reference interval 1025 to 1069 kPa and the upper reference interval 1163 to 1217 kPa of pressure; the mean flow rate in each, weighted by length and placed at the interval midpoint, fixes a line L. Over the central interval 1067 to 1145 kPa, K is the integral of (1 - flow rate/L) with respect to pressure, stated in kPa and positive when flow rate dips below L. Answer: 2.5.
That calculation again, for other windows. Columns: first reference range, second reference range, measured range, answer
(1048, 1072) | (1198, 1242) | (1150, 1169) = 0.0 kPa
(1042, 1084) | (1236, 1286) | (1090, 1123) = 3.4 kPa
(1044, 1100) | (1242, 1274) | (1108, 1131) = 2.8 kPa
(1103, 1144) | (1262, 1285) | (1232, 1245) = 0.7 kPa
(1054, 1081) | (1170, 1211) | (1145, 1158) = 0.7 kPa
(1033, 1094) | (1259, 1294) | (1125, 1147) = 0.8 kPa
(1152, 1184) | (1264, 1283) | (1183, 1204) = -0.5 kPa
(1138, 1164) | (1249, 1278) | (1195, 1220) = 0.9 kPa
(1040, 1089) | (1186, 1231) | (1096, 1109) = 1.0 kPa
